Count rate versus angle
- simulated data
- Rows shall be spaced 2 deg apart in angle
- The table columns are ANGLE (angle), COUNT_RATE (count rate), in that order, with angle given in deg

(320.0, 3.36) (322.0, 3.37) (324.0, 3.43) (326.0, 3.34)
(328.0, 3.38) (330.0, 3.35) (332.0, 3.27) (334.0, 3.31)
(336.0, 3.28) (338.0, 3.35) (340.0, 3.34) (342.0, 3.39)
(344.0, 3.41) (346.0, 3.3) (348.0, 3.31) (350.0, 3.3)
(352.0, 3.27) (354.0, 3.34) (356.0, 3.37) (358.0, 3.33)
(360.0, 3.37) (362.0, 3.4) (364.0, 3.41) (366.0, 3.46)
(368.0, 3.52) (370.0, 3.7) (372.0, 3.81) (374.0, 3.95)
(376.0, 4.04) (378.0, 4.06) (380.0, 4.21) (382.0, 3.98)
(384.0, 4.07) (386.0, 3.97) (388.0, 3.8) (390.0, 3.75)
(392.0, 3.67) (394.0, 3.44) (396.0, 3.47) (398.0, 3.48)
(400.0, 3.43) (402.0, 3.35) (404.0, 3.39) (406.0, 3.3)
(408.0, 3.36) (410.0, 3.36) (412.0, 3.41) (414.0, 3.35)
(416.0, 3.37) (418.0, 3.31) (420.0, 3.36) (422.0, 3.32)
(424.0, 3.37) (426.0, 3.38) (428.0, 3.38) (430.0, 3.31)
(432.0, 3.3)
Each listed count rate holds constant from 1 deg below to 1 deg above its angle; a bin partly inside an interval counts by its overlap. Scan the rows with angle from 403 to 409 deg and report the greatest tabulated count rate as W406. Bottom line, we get 3.39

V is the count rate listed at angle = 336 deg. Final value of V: 3.28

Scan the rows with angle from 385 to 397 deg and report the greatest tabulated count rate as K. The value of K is 3.97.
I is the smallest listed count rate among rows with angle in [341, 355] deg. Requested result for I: 3.27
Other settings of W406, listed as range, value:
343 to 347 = 3.41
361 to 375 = 3.95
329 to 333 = 3.35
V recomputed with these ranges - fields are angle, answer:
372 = 3.81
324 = 3.43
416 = 3.37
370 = 3.7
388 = 3.8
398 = 3.48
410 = 3.36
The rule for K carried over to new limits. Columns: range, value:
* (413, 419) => 3.37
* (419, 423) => 3.36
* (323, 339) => 3.43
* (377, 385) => 4.21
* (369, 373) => 3.81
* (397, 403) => 3.48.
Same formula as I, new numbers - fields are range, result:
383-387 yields 3.97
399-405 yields 3.35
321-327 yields 3.34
